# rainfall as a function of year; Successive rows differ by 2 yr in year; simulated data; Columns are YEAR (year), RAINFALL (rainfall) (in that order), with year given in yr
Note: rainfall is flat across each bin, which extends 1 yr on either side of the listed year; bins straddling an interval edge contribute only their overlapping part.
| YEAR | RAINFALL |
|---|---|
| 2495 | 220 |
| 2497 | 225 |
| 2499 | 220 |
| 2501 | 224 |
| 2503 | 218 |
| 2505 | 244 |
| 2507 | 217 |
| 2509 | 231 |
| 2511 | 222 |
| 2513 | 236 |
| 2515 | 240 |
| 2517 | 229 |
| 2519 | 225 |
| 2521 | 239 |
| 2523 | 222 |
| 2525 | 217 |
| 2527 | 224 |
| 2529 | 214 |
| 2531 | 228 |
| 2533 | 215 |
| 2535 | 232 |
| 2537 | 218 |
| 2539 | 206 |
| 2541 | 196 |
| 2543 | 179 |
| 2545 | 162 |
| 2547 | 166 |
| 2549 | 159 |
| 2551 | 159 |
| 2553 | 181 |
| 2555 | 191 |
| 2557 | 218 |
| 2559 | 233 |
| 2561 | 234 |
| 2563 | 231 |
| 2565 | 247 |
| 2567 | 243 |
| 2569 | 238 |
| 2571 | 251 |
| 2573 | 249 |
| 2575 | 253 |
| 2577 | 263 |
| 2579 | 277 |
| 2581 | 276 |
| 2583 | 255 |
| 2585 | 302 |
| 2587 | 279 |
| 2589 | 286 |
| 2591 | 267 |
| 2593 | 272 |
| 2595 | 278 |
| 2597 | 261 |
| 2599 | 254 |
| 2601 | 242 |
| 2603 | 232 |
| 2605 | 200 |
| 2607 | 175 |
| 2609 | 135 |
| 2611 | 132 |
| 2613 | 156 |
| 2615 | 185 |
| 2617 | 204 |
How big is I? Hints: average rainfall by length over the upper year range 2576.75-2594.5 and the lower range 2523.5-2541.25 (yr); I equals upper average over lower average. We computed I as 1.27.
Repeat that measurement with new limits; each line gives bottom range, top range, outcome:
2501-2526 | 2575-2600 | 1.19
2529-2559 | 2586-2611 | 1.21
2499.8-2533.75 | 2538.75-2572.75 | 0.91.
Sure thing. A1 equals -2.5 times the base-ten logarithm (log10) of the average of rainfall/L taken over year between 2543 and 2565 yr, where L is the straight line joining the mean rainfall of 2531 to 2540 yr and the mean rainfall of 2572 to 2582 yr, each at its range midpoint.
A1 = 0.223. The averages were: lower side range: 219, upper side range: 264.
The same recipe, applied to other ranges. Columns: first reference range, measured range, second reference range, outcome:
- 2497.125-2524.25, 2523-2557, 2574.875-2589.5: 0.237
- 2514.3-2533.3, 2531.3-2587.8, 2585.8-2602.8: 0.099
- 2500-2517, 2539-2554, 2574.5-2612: 0.329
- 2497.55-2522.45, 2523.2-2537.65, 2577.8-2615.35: 0.043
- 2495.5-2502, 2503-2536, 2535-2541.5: -0.050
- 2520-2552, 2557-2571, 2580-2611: -0.073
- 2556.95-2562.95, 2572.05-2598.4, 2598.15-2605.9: -0.169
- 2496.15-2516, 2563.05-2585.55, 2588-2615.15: -0.157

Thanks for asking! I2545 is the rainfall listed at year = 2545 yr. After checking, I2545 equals 162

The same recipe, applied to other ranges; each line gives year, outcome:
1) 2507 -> 217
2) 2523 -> 222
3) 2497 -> 225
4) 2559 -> 233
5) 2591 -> 267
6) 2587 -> 279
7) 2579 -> 277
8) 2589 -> 286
